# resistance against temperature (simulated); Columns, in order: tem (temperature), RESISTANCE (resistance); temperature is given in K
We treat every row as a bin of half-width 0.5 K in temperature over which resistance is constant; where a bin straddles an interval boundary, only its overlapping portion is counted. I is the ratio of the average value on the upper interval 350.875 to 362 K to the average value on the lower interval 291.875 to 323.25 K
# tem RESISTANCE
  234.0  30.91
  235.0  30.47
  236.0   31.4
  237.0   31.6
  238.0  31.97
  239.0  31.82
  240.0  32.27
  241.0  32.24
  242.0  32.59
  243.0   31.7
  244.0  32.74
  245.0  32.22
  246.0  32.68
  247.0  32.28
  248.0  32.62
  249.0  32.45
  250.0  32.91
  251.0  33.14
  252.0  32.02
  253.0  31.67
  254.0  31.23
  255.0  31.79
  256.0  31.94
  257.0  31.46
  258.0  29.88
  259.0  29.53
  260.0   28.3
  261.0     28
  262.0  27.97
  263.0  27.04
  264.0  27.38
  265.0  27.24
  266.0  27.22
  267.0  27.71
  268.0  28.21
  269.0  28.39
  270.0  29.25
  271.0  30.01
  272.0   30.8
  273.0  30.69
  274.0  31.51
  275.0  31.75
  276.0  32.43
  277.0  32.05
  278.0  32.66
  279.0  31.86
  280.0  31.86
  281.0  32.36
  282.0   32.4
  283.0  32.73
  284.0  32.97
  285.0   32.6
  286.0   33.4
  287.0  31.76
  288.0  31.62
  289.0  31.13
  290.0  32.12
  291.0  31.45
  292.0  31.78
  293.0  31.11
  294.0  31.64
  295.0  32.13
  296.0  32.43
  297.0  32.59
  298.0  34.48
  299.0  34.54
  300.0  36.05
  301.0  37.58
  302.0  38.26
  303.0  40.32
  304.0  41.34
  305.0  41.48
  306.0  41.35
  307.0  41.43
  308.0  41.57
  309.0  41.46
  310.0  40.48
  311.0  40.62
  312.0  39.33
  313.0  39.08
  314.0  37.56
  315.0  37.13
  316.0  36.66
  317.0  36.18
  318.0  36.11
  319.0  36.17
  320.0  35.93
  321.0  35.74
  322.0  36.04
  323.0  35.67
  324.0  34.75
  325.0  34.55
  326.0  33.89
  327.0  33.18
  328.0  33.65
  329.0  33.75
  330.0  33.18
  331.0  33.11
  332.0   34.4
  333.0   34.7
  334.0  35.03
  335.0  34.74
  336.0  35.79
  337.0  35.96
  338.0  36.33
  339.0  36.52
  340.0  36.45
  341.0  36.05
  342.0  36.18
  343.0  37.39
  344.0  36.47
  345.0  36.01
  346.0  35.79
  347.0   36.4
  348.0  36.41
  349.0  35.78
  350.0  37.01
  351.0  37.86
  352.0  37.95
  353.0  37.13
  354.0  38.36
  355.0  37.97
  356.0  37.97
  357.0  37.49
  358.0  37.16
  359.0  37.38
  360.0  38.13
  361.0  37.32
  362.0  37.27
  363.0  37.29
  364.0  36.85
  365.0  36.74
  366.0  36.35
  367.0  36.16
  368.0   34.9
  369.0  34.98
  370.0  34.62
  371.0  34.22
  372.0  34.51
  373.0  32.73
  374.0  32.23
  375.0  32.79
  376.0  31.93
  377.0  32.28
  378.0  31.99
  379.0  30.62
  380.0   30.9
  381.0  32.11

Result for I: 1.02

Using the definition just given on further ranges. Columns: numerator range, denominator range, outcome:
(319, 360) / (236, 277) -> 1.17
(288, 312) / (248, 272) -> 1.22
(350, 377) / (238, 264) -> 1.15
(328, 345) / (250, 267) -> 1.19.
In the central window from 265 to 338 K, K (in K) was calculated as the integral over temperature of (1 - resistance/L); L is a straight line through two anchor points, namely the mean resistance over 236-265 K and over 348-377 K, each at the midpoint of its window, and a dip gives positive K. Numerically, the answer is -2.1 K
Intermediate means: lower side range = 31.1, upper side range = 36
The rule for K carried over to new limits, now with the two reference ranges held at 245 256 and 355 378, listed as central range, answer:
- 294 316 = -2.7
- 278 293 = 0.5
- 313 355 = -1.6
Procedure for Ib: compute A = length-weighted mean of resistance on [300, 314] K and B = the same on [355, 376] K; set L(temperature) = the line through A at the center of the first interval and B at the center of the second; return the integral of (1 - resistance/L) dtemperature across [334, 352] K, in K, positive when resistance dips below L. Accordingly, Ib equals 0.54 K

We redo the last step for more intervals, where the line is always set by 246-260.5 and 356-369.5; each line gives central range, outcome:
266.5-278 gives 0.75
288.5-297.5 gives 0.44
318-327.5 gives -0.07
